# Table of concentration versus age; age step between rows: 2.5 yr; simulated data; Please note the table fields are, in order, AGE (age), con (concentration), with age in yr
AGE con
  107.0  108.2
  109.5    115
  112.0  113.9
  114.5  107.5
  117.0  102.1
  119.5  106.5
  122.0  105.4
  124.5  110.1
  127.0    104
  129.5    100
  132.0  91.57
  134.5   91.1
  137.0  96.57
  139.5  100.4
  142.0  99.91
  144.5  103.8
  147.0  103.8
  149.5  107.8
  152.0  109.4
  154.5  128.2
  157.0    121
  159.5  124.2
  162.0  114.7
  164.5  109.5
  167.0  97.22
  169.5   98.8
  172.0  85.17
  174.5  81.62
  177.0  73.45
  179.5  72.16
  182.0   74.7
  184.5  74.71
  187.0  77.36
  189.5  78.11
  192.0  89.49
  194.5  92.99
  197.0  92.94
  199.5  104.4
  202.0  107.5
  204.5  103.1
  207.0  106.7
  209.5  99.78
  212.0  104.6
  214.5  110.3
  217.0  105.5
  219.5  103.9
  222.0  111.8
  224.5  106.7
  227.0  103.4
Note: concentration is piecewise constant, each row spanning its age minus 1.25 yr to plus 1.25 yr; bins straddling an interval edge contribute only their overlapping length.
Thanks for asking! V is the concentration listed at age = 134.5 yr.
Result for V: 91.1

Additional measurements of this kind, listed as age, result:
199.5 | 104.4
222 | 111.8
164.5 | 109.5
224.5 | 106.7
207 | 106.7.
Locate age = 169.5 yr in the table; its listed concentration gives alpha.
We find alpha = 98.8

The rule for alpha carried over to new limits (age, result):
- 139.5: 100.4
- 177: 73.45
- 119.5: 106.5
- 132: 91.57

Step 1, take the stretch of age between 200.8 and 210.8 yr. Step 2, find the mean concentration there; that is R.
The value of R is 104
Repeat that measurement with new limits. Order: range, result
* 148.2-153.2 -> 109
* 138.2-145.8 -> 101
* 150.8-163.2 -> 120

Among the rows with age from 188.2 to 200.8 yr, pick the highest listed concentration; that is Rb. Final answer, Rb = 104.4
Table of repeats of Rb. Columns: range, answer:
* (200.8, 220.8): 110.3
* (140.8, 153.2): 109.4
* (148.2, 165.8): 128.2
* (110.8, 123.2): 113.9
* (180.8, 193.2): 89.49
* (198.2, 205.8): 107.5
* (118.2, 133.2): 110.1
